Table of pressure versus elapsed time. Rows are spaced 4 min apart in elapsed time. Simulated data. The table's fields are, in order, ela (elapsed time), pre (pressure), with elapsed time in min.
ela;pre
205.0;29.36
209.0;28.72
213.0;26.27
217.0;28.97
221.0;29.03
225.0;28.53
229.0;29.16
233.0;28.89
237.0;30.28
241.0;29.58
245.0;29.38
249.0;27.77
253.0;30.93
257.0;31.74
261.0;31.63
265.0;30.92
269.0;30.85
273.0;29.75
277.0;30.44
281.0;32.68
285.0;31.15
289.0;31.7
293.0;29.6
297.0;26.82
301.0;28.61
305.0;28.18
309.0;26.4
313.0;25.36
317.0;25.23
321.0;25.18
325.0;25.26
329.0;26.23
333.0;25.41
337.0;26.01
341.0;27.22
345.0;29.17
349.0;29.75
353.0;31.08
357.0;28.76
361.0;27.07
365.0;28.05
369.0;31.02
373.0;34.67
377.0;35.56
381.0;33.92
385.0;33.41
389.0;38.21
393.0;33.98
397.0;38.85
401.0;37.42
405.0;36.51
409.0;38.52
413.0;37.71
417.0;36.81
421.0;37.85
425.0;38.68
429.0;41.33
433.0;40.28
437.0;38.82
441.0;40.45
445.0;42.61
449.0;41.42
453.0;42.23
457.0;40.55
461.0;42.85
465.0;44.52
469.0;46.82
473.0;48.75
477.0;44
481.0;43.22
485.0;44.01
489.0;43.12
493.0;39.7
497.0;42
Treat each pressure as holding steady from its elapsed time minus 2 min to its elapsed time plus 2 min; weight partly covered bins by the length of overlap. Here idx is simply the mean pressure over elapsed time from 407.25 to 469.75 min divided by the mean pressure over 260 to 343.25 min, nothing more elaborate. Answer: 1.4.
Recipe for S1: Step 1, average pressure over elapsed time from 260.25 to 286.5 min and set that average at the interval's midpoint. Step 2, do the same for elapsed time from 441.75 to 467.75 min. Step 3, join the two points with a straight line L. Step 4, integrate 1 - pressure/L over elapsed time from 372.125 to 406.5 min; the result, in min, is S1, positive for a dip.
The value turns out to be 2.2 min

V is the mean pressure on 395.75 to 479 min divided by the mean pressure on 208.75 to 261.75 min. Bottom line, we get 1.39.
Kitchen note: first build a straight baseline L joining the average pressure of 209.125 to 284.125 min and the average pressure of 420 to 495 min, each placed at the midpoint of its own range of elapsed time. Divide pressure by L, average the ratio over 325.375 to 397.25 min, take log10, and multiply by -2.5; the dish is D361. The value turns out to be 0.19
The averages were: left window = 29.8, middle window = 30.7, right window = 42.2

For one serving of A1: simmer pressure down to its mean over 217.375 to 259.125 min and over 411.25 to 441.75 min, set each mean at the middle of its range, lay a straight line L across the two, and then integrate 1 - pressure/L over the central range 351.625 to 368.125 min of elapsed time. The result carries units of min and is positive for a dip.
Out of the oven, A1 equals 3.1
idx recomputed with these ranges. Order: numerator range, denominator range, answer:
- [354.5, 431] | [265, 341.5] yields 1.25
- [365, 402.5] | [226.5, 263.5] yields 1.16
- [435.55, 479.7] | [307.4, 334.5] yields 1.68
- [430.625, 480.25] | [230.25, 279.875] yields 1.42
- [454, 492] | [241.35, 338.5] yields 1.54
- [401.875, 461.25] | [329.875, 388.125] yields 1.31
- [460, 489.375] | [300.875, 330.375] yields 1.71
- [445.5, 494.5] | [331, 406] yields 1.36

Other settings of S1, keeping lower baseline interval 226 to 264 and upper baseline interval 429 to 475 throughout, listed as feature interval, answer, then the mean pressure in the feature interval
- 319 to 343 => 6.35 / 25.9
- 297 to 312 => 2.73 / 27.5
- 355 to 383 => 4.67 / 31.3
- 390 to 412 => 1.31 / 37.1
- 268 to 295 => 1.06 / 30.9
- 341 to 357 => 3.00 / 29.5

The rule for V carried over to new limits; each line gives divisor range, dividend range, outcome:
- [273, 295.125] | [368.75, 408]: 1.15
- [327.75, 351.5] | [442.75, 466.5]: 1.54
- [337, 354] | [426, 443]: 1.39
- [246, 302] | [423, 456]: 1.34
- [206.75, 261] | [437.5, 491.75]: 1.48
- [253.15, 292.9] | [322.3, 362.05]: 0.89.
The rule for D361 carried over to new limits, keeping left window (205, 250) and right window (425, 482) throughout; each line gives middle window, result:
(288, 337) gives 0.25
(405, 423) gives 0.07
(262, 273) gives 0.02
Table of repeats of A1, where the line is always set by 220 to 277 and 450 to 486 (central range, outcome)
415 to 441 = 1.50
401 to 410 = 0.59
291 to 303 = 1.70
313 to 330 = 4.52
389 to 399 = 0.63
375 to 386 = 1.16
